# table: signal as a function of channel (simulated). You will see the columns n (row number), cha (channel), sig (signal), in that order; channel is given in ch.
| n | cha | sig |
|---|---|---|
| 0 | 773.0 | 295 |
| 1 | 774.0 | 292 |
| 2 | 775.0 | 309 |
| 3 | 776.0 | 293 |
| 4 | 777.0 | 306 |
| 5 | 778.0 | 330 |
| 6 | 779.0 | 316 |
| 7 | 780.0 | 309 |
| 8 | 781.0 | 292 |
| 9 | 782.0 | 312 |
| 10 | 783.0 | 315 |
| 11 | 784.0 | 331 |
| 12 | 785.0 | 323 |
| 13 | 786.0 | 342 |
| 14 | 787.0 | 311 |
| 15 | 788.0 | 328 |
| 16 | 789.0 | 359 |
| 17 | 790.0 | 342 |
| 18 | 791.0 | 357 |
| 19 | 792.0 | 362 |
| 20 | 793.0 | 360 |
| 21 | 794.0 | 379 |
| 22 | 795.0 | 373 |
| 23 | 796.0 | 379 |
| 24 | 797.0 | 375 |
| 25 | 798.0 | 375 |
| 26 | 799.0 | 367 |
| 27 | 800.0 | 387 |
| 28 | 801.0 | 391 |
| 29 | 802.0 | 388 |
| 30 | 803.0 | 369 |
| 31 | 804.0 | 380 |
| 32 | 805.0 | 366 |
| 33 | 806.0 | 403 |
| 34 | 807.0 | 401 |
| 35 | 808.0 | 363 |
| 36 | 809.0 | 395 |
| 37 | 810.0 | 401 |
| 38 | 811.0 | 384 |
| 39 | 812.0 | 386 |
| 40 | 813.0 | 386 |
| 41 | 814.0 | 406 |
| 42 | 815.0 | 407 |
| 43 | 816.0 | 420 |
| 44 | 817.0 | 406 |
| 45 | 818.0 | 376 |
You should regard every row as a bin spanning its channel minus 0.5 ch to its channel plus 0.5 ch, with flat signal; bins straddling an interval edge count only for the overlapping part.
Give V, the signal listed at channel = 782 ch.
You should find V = 312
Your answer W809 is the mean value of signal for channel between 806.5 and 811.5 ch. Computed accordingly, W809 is 389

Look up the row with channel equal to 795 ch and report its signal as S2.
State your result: 373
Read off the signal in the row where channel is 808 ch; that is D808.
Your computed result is 363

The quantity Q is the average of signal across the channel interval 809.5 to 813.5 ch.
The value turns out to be 389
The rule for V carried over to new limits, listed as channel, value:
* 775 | 309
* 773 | 295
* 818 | 376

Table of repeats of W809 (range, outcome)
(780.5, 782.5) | 302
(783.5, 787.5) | 327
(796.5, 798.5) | 375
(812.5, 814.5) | 396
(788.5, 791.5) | 353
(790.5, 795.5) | 366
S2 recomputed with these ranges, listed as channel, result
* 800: 387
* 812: 386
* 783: 315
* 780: 309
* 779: 316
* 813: 386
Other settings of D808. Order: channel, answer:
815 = 407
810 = 401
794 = 379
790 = 342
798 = 375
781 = 292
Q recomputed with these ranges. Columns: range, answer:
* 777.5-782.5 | 312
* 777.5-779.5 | 323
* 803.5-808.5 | 383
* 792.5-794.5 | 370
